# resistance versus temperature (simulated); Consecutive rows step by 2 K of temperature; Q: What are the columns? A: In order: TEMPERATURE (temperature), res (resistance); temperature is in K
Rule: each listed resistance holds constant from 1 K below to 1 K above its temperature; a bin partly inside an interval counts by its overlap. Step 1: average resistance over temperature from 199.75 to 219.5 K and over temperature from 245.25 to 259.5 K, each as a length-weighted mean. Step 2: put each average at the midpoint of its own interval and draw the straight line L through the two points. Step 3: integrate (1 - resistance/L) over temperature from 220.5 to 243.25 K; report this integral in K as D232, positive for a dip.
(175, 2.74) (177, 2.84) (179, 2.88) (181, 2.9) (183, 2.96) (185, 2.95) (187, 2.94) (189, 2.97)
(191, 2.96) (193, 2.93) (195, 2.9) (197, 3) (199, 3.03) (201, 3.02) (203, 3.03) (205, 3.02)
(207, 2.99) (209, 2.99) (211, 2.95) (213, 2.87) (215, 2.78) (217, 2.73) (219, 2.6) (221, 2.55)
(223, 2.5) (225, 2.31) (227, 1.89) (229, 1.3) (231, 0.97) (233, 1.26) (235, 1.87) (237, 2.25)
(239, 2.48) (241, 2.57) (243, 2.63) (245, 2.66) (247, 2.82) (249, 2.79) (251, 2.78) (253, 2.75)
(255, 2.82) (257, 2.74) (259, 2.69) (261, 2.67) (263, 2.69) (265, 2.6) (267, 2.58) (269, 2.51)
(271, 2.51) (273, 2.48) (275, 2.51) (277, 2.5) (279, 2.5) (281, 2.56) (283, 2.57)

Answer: 6.5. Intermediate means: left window 2.91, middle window 2.02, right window 2.77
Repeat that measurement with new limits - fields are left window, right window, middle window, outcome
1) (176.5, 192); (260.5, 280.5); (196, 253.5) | 4.7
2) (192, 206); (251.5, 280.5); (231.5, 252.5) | 2.7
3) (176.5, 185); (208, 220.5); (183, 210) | -1.1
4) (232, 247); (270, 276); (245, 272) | -3.2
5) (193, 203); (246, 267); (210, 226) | 1.3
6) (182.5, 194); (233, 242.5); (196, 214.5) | -2.0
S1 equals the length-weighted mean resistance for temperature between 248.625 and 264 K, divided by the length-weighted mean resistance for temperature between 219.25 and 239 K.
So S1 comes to 1.42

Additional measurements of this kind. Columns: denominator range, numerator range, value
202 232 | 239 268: 1.08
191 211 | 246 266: 0.92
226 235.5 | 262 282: 1.77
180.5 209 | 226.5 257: 0.77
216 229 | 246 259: 1.18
